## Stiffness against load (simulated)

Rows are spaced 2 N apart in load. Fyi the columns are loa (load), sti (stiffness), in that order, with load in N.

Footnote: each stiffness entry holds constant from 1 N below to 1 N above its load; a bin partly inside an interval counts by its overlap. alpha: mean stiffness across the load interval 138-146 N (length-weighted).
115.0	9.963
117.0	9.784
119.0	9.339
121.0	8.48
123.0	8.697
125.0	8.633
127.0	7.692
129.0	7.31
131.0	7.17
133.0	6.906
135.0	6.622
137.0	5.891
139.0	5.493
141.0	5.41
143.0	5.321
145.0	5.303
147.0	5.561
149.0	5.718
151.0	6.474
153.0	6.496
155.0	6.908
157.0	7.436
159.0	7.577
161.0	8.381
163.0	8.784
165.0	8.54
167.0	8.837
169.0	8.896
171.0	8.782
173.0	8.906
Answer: 5.38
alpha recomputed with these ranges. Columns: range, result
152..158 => 6.95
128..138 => 6.78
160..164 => 8.58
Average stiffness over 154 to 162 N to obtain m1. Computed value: 7.58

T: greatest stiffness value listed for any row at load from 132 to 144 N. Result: 6.906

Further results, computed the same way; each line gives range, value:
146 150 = 5.718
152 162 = 8.381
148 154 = 6.496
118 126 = 9.339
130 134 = 7.17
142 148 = 5.561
